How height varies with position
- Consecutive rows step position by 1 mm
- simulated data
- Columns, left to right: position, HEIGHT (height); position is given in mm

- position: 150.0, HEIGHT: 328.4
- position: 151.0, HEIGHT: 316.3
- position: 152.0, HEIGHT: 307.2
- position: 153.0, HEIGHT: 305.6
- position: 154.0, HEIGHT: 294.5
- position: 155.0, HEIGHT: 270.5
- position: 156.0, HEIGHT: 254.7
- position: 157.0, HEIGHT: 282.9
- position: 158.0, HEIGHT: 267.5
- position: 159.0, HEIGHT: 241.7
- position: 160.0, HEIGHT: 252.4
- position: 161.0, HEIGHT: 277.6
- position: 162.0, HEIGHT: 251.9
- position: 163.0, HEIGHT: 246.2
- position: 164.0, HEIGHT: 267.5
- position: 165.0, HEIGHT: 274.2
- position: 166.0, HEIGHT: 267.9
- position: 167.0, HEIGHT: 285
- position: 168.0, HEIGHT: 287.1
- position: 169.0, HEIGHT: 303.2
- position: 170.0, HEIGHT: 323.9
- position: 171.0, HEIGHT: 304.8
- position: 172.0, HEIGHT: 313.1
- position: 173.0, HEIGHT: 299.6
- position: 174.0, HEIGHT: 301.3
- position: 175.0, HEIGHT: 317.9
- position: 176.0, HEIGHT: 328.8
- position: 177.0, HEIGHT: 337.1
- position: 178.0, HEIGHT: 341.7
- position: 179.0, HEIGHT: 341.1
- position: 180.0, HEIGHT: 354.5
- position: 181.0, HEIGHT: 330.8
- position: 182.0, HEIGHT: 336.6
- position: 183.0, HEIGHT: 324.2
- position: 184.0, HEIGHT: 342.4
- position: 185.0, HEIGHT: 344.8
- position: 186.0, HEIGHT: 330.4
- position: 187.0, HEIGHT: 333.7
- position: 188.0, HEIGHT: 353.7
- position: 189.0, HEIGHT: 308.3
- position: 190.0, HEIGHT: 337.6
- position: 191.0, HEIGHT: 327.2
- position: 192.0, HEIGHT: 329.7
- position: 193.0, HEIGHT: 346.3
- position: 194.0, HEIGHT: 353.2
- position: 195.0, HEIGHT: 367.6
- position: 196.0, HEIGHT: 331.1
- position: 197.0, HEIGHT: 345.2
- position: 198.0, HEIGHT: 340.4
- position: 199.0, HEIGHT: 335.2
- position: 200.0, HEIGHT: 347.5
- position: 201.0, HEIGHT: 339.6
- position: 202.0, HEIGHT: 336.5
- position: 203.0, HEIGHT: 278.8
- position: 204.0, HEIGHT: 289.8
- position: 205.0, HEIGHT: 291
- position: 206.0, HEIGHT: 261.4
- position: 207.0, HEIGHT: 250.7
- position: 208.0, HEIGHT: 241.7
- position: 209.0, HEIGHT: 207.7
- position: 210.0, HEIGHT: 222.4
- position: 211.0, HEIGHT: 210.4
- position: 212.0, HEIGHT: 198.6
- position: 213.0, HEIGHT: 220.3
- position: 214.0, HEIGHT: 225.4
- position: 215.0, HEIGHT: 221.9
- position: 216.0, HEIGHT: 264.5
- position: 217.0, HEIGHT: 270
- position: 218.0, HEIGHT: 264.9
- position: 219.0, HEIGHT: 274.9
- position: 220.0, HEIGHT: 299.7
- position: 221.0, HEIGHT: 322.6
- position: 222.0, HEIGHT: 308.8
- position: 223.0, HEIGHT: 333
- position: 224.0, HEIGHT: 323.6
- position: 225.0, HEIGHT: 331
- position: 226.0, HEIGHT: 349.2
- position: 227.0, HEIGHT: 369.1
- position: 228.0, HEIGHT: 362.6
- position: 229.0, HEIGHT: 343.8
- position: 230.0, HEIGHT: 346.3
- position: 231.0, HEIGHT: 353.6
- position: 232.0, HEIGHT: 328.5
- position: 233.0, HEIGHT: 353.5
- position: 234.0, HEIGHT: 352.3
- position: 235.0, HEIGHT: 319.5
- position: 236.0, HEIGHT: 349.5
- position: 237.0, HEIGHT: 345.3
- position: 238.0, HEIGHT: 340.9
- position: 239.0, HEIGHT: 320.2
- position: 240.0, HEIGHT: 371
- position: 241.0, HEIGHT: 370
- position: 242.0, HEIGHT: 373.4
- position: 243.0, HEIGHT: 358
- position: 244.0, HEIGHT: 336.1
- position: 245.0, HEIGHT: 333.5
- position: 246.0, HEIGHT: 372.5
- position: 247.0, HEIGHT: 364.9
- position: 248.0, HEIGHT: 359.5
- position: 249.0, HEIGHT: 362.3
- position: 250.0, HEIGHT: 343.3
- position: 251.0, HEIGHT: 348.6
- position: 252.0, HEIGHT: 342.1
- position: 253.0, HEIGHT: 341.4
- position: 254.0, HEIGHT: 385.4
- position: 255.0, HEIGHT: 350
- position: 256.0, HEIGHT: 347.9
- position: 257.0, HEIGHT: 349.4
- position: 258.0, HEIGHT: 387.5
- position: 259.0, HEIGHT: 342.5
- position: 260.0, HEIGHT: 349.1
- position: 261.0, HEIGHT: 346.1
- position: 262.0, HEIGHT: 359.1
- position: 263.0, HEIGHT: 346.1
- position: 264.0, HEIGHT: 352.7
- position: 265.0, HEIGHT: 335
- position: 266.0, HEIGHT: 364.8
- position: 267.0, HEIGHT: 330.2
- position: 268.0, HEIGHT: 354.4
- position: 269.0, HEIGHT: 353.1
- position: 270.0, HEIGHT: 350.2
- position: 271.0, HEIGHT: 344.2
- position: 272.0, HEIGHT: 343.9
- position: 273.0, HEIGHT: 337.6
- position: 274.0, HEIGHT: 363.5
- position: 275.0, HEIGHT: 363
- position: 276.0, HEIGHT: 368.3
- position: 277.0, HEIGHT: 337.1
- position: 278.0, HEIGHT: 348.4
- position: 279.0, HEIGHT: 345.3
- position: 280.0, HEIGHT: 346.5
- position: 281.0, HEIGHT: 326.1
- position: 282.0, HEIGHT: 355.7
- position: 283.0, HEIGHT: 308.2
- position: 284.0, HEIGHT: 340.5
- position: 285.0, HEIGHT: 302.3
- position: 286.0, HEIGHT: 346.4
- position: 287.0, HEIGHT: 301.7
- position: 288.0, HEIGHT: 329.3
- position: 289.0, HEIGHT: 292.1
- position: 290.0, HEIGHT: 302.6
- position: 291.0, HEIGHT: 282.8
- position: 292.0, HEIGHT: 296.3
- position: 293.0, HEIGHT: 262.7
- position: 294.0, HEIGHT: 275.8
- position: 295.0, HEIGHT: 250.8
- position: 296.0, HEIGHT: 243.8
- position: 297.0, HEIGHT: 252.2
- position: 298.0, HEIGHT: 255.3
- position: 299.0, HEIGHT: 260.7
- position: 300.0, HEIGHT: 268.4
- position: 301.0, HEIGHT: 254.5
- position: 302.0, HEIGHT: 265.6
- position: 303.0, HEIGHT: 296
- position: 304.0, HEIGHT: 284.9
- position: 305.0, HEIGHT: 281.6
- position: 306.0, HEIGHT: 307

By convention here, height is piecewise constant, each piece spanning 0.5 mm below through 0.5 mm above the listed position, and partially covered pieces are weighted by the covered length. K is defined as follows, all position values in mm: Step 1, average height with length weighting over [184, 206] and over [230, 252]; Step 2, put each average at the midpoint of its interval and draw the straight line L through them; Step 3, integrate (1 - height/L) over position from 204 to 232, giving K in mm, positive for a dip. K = 4.6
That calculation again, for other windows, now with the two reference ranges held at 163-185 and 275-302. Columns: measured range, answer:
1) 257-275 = -2.74 mm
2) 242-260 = -2.88 mm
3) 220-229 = -0.81 mm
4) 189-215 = 1.50 mm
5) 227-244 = -2.34 mm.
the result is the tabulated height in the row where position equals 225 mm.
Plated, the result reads 331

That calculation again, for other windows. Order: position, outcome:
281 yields 326.1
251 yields 348.6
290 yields 302.6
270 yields 350.2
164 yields 267.5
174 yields 301.3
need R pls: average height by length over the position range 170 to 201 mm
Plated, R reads 333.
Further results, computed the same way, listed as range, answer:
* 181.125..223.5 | 300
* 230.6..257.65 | 351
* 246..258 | 356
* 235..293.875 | 342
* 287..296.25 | 284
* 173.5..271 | 327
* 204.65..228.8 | 277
